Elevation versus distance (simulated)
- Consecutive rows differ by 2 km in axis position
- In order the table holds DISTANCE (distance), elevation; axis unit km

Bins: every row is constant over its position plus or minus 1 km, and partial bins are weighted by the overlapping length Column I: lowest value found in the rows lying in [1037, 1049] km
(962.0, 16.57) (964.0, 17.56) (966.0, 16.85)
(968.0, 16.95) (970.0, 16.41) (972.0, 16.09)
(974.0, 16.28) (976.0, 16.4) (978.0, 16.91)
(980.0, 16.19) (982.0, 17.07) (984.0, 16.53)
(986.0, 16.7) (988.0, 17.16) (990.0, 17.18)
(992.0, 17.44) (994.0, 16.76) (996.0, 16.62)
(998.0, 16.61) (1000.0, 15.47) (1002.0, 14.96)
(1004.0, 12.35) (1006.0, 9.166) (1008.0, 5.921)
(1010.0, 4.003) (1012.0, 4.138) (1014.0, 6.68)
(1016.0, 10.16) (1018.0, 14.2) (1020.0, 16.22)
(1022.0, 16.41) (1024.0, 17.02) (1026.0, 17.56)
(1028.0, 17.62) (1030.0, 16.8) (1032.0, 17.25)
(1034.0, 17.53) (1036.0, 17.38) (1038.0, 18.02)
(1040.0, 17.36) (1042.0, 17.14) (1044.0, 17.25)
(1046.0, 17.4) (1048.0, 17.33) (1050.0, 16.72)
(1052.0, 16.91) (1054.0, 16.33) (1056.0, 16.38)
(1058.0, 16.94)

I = 17.14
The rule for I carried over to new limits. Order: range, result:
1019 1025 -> 16.22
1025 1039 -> 16.8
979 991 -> 16.19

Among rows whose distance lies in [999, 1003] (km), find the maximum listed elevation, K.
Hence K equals 15.47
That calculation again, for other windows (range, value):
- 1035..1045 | 18.02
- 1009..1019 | 14.2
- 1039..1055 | 17.4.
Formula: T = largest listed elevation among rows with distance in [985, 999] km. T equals 17.44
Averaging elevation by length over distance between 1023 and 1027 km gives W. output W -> 17.3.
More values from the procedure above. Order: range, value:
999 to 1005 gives 14.3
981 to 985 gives 16.8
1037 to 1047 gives 17.4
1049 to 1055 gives 16.7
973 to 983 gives 16.6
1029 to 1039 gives 17.4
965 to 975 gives 16.5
